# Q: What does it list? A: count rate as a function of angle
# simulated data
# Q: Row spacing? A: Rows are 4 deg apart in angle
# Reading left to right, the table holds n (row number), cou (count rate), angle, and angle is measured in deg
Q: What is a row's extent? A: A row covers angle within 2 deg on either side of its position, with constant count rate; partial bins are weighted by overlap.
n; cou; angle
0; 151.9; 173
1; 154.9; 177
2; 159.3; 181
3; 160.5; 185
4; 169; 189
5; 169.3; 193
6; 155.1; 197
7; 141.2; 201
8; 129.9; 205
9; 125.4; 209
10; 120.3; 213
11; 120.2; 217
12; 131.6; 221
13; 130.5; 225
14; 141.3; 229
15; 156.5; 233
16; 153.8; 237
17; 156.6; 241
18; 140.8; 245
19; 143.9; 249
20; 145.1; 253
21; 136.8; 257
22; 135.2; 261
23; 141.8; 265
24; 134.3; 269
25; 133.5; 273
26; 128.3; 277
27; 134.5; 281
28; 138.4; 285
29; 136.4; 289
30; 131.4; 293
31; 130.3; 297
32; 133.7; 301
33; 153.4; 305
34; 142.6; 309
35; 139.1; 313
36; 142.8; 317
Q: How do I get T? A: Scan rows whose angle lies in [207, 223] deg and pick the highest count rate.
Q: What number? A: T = 131.6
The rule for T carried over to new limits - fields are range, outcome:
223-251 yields 156.6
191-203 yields 169.3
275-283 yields 134.5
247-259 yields 145.1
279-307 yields 153.4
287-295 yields 136.4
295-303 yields 133.7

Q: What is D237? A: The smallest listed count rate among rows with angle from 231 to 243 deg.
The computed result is 153.8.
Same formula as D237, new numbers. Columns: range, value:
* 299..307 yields 133.7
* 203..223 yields 120.2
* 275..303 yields 128.3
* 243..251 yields 140.8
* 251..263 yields 135.2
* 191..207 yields 129.9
